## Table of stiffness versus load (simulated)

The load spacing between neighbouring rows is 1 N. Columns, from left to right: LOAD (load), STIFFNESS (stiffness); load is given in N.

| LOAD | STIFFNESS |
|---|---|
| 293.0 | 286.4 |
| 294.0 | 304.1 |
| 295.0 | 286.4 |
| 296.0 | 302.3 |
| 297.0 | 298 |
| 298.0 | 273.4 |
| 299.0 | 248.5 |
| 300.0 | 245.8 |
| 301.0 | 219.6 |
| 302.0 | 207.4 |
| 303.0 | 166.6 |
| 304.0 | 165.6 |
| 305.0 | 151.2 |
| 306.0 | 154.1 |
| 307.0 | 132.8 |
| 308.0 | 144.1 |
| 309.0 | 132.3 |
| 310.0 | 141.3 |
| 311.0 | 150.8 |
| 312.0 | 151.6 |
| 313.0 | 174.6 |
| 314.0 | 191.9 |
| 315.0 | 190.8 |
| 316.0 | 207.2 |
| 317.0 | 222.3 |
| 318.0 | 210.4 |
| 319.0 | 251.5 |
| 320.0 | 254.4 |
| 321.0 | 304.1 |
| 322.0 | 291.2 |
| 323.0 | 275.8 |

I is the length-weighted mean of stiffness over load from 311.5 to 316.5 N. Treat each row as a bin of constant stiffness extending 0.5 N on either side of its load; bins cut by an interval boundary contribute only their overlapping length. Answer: 183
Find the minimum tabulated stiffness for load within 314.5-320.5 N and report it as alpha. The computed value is 190.8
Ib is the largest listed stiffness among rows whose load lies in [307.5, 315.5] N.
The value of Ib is 191.9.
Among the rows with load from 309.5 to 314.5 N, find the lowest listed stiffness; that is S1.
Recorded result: 141.3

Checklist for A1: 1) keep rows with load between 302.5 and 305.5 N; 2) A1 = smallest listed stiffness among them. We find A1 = 151.2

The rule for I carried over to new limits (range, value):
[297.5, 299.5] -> 261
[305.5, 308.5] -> 144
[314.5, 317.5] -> 207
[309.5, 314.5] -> 162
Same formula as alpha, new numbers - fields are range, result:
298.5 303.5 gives 166.6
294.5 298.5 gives 273.4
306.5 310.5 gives 132.3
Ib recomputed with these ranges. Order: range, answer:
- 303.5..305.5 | 165.6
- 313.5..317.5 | 222.3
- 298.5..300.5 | 248.5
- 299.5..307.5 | 245.8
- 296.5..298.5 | 298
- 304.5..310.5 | 154.1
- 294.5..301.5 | 302.3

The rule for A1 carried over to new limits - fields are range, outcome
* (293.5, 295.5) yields 286.4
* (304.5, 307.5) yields 132.8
